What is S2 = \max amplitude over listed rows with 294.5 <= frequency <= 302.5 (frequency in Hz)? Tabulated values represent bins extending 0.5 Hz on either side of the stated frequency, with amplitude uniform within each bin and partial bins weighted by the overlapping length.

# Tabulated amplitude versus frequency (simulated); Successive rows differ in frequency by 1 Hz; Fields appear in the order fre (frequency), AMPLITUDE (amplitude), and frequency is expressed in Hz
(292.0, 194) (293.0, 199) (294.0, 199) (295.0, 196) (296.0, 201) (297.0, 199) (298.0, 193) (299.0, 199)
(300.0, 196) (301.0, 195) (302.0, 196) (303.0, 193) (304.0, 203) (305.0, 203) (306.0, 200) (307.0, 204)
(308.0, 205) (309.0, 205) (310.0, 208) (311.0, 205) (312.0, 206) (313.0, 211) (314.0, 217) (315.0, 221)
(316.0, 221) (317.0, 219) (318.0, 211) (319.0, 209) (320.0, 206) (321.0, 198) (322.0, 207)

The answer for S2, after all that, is 201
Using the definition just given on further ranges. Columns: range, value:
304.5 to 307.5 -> 204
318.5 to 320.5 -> 209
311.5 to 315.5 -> 221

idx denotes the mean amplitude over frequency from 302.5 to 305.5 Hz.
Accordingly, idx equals 200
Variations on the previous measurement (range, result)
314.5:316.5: 221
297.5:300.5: 196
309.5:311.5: 206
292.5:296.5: 199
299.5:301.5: 196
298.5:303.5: 196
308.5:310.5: 206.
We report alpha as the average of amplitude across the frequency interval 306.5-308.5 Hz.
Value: 204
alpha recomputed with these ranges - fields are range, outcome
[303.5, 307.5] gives 202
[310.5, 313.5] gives 207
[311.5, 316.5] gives 215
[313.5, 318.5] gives 218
